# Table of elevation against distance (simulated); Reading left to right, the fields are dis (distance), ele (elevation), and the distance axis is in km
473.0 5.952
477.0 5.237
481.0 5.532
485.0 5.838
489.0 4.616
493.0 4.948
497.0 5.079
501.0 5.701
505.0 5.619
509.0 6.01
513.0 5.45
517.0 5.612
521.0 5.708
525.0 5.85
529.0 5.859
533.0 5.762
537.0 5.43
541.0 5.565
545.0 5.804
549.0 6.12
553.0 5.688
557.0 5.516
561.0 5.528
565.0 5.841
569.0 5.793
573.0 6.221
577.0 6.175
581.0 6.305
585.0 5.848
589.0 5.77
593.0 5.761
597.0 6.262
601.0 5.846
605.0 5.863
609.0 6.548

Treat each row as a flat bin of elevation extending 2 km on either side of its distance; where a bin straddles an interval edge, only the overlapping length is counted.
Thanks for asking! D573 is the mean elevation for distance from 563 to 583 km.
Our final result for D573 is 6.07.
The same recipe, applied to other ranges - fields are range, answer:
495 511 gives 5.6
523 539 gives 5.73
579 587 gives 6.08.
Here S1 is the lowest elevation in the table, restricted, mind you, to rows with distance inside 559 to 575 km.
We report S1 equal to 5.528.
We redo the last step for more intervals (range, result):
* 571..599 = 5.761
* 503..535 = 5.45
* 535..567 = 5.43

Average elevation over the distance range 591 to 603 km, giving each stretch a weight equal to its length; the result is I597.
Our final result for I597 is 5.96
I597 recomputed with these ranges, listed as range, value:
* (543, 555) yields 5.87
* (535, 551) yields 5.73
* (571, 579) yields 6.2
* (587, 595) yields 5.77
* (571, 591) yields 6.06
